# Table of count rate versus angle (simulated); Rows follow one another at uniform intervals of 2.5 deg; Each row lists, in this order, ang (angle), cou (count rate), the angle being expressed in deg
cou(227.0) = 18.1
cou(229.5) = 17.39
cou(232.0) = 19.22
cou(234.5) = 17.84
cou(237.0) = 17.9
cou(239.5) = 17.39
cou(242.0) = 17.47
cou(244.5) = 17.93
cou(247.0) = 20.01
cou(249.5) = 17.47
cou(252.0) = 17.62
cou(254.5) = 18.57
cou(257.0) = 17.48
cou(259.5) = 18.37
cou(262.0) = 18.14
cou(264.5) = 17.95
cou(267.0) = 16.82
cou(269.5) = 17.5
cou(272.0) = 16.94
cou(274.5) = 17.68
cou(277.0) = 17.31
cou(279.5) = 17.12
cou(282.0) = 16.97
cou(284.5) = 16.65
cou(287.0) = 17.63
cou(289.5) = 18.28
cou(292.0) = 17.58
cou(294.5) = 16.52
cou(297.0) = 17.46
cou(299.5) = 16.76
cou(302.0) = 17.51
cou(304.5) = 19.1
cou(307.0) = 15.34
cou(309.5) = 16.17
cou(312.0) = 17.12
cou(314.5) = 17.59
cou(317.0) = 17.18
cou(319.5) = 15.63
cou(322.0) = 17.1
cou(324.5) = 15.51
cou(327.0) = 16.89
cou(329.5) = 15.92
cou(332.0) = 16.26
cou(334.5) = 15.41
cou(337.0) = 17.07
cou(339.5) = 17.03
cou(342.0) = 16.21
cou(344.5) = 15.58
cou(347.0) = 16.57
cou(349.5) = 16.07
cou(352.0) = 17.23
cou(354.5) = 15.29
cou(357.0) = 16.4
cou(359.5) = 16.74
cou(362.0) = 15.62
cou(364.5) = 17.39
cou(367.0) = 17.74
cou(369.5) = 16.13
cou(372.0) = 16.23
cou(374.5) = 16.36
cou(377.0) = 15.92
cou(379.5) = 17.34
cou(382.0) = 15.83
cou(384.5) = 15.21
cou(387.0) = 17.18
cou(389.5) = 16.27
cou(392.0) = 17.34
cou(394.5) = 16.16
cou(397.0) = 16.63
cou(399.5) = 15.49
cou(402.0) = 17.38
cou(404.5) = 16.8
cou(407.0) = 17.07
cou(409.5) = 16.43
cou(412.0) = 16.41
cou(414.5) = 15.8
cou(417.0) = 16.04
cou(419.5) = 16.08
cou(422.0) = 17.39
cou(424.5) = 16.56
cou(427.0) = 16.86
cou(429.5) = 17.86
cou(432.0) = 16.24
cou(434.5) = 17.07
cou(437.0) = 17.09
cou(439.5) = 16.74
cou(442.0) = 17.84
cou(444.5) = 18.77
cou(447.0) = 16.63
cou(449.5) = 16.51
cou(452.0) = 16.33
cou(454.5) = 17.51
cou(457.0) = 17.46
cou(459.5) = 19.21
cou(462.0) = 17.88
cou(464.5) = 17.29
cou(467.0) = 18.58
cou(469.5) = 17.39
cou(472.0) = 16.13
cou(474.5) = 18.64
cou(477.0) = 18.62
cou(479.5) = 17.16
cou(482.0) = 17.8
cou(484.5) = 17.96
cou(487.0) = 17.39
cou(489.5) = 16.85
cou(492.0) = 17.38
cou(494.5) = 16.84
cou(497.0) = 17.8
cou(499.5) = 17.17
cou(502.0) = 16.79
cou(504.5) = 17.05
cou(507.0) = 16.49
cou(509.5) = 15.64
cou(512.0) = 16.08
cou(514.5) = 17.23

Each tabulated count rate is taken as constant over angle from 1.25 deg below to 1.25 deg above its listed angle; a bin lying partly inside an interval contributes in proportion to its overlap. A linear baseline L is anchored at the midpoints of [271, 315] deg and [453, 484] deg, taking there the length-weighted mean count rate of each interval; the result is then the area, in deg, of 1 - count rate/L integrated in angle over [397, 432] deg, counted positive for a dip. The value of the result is 2.0 deg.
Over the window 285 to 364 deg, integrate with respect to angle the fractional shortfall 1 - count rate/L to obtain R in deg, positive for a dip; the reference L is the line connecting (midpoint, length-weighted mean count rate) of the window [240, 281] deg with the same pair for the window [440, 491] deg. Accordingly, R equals 4.6 deg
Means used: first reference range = 17.8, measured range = 16.7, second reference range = 17.6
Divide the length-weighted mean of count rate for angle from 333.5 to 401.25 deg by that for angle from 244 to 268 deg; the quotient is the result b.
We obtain 0.9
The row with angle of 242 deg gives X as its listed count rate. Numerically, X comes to 17.47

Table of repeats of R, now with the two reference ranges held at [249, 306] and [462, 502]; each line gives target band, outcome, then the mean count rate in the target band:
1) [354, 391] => 2.37 deg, 16.4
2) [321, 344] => 1.55 deg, 16.3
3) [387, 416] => 1.61 deg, 16.5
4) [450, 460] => 0.06 deg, 17.4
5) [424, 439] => 0.49 deg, 17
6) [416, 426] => 0.56 deg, 16.5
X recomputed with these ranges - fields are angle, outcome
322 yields 17.1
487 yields 17.39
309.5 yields 16.17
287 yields 17.63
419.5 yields 16.08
